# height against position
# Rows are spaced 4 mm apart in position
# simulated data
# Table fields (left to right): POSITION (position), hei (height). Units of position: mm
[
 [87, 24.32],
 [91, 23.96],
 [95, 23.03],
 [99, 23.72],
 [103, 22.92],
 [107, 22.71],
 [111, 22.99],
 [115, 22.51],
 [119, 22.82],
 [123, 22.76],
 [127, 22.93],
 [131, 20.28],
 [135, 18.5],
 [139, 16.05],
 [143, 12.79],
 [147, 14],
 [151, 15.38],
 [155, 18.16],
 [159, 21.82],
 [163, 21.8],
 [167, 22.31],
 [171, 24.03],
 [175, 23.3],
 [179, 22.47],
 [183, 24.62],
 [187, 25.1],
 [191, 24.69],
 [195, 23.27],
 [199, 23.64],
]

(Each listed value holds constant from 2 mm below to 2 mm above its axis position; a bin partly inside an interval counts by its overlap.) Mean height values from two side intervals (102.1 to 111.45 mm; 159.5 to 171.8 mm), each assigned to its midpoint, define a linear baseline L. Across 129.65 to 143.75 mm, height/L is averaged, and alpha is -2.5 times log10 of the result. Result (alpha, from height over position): 0.305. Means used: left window 22.8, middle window 17.1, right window 22.5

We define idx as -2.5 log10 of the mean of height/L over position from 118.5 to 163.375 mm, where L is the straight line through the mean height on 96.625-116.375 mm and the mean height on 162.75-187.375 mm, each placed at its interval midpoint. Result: 0.23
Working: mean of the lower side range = 23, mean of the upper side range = 23.4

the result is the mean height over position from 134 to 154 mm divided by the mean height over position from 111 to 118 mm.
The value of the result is 0.68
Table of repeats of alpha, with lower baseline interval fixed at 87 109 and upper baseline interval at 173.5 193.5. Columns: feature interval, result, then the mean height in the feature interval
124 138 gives 0.159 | 20.4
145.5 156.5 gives 0.442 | 15.8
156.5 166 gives 0.105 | 21.7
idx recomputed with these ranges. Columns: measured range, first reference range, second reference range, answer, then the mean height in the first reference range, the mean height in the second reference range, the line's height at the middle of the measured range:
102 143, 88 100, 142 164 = -0.018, 23.6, 17.3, 20.6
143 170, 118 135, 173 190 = 0.227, 21.7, 23.9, 22.9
